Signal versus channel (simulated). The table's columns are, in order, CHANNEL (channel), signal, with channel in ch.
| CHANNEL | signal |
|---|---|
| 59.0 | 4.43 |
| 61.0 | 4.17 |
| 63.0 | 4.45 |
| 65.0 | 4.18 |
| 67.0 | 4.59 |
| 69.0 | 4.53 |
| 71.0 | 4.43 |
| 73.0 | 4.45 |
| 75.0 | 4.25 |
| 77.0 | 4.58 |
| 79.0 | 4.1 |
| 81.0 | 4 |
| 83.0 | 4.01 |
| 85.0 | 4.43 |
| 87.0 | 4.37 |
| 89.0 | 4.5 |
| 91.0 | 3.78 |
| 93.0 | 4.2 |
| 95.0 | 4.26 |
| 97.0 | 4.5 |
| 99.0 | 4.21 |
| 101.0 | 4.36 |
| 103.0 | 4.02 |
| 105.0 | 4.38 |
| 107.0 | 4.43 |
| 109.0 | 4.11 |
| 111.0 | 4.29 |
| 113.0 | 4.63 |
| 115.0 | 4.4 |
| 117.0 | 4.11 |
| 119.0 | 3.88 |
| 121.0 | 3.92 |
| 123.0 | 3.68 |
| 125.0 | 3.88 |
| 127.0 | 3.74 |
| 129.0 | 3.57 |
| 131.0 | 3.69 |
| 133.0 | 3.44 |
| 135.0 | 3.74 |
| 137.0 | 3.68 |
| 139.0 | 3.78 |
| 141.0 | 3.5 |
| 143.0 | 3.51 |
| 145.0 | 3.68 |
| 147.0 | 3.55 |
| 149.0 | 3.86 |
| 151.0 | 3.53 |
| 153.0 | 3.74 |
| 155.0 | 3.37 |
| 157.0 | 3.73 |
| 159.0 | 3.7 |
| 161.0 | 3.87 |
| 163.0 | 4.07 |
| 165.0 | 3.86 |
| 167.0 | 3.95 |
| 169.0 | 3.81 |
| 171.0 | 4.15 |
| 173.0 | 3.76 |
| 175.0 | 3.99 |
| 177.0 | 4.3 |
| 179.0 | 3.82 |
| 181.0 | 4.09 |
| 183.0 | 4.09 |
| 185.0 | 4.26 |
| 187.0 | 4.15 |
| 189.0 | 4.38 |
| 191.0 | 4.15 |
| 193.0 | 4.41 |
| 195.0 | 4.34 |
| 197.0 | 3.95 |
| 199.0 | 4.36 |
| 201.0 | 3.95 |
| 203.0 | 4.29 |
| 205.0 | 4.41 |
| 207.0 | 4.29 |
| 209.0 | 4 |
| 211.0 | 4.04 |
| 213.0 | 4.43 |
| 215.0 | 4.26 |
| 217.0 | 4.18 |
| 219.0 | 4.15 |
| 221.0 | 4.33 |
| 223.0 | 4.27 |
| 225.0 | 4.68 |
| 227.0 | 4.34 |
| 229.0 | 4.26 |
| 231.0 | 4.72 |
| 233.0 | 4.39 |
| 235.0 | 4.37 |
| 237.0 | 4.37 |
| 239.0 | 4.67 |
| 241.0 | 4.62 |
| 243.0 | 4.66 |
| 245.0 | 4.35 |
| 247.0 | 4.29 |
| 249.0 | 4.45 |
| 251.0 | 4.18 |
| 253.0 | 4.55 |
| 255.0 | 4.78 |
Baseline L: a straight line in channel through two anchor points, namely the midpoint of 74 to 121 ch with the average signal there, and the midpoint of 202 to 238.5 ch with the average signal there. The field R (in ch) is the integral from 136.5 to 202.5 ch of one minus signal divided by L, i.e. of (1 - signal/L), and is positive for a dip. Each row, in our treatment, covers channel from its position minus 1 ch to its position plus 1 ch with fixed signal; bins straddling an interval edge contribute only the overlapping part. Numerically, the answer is 5.68 ch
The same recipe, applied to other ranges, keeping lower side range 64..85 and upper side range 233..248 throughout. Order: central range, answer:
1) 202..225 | 0.96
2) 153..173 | 2.61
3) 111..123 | 0.56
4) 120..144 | 3.80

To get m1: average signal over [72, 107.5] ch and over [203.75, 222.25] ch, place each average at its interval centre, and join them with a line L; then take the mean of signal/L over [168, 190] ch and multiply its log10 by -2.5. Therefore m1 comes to 0.04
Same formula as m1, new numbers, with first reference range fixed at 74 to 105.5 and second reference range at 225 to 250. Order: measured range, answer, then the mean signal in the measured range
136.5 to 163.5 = 0.179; 3.68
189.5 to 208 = 0.042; 4.24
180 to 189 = 0.054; 4.17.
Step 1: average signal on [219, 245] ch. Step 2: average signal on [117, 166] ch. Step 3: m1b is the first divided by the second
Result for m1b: 1.2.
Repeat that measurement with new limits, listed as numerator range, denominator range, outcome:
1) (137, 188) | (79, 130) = 0.93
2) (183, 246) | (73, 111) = 1.02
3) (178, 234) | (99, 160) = 1.10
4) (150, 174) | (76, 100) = 0.89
